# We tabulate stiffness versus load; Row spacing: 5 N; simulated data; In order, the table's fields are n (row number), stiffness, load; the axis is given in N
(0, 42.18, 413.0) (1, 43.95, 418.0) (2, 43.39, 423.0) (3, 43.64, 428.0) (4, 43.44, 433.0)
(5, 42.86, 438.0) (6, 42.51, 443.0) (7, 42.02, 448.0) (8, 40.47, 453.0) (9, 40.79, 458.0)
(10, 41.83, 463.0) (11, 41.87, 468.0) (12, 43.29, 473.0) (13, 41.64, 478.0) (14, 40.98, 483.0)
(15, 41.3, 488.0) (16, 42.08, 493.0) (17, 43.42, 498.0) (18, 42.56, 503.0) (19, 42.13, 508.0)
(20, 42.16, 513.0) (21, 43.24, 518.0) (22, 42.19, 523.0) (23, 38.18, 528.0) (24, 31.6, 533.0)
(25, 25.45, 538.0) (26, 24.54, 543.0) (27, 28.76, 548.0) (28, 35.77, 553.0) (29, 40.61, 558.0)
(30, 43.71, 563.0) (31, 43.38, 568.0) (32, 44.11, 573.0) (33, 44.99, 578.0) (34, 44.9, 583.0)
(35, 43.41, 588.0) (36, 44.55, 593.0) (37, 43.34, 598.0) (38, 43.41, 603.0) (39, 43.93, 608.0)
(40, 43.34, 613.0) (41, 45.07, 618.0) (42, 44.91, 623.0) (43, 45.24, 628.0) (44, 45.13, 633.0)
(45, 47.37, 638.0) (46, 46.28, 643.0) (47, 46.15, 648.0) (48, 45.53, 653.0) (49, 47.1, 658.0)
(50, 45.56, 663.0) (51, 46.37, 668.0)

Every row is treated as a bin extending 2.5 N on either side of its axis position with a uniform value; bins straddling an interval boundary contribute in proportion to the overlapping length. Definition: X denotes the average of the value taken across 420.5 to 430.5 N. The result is 43.5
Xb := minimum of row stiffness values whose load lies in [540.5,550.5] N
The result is 24.54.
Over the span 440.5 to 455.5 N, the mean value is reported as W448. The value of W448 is 41.7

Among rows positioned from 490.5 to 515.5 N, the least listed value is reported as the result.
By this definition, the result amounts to 42.08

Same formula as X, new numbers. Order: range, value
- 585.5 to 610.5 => 43.7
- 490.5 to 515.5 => 42.5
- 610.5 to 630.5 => 44.6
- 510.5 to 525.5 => 42.5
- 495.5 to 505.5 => 43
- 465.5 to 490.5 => 41.8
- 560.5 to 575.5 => 43.7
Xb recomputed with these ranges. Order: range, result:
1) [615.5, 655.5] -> 44.91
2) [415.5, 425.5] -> 43.39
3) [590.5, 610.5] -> 43.34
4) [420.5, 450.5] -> 42.02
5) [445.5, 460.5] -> 40.47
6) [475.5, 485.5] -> 40.98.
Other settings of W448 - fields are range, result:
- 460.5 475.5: 42.3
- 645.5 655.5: 45.8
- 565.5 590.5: 44.2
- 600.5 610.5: 43.7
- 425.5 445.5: 43.1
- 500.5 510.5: 42.3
